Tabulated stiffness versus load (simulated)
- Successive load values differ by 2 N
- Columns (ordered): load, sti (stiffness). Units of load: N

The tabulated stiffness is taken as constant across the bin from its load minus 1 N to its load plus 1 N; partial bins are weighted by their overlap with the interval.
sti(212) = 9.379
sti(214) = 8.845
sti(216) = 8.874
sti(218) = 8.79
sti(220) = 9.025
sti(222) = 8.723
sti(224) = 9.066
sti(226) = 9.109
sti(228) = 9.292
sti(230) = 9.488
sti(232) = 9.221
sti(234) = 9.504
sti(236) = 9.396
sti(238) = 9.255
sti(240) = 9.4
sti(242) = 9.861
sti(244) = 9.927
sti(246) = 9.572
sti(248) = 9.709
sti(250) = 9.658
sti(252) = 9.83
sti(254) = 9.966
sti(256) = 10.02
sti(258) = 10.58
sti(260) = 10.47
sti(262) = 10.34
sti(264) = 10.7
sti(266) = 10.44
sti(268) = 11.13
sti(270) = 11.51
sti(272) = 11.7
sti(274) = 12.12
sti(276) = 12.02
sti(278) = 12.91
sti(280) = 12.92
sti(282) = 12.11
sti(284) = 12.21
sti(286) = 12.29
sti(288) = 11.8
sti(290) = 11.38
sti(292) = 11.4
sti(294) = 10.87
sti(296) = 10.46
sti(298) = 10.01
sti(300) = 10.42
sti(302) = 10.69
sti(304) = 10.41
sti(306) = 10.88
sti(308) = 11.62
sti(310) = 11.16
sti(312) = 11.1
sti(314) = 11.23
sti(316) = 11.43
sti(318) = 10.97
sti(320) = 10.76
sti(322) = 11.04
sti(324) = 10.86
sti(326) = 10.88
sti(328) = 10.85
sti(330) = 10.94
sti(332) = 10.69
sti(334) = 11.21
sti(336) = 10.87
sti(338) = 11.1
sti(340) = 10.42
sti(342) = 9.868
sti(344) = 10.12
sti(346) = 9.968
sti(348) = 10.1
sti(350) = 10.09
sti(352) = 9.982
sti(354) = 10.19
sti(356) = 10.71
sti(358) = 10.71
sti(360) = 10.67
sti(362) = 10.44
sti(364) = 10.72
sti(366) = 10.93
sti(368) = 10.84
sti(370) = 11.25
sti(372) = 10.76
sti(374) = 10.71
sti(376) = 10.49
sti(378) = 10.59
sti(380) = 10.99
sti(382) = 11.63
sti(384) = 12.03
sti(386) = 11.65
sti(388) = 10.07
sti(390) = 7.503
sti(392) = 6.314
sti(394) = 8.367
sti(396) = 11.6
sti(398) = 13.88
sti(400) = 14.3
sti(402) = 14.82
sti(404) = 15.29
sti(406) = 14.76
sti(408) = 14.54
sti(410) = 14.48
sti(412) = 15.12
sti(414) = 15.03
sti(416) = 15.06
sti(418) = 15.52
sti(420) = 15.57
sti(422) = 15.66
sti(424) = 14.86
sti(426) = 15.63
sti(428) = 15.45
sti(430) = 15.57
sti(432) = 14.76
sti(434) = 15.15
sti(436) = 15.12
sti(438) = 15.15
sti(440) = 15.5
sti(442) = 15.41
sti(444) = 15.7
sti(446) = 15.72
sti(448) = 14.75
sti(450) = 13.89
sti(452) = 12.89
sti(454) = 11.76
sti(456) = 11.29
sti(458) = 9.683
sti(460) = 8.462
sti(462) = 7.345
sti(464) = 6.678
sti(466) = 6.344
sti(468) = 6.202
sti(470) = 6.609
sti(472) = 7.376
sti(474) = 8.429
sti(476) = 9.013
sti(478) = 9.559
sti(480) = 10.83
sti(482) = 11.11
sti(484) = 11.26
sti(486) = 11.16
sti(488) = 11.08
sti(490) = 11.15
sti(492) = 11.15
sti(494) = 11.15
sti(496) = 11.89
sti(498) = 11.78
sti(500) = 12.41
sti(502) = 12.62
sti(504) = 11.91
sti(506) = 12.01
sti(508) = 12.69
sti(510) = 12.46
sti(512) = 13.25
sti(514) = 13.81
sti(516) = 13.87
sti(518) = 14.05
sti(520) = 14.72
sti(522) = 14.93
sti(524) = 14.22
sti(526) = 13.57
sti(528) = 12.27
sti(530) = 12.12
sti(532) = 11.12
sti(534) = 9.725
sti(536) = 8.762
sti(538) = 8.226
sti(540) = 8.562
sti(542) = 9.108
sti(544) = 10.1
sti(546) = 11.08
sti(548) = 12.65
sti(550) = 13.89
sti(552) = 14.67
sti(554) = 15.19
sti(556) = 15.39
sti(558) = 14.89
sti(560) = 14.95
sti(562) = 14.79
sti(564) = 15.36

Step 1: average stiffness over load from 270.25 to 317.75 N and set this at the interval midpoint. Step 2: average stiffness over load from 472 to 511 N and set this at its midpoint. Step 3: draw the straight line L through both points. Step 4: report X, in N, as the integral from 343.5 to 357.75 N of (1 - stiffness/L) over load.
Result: 1.5 N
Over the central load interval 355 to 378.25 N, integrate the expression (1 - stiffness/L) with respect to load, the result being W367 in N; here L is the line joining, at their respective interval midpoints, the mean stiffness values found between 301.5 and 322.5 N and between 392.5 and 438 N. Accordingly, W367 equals 3.8 N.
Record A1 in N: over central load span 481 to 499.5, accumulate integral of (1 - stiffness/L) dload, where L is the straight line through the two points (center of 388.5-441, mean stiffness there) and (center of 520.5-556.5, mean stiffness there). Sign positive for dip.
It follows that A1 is 2.1 N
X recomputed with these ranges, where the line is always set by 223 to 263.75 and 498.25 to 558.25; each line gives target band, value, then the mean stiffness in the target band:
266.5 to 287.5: -4.2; 12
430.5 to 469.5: -1.7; 12.2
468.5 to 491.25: 4.3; 9.72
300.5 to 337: -1.9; 11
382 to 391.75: 0.8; 10.1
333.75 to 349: 0.3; 10.4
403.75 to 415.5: -3.7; 14.9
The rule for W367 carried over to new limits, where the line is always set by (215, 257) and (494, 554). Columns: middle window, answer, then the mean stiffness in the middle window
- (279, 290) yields -2.6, 12.2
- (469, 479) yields 3.0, 8.2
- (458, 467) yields 3.2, 7.48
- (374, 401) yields 0.4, 10.7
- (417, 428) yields -4.2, 15.4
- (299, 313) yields -1.1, 10.9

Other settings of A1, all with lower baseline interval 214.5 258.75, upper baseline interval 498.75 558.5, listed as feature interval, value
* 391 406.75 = -1.8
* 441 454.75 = -3.2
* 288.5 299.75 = -0.9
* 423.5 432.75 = -3.1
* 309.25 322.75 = -1.1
